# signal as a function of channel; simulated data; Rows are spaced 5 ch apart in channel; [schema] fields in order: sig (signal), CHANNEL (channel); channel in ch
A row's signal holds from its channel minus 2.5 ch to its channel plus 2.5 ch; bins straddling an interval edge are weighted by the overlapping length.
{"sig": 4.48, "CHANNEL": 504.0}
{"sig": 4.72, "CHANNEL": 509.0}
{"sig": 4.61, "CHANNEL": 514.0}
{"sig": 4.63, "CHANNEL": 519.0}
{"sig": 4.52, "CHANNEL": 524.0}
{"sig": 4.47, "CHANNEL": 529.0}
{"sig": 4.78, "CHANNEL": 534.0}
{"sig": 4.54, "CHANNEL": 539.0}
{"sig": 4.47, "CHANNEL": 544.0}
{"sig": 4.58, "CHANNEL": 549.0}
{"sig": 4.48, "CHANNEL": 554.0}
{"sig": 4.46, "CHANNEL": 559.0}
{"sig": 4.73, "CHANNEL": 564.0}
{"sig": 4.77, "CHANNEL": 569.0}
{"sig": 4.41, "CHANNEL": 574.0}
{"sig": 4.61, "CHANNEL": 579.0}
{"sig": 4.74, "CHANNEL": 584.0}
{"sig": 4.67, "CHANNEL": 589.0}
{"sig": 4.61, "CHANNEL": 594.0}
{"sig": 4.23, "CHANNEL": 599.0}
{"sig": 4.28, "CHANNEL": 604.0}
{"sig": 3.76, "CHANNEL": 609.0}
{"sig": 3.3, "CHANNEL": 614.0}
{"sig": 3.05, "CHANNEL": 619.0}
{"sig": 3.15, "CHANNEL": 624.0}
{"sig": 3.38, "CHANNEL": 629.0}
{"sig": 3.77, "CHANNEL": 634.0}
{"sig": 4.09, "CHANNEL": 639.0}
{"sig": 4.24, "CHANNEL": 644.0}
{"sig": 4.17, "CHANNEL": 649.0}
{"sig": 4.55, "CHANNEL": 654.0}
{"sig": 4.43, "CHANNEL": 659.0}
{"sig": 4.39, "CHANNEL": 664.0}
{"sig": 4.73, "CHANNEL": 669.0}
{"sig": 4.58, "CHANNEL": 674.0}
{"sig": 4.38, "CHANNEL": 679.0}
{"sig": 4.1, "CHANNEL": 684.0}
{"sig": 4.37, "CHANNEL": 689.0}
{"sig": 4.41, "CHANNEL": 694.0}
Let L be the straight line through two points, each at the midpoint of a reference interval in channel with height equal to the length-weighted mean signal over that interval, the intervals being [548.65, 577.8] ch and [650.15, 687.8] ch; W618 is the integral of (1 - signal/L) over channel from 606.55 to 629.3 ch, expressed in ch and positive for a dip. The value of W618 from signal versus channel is 6.0 ch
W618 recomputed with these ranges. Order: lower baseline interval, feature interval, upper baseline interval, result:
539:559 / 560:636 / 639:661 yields 5.4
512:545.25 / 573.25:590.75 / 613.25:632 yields -3.7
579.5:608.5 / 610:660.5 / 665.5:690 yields 7.4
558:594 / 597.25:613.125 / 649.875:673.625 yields 2.0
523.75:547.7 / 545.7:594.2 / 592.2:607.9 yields -2.0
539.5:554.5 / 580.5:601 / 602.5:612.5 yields -2.4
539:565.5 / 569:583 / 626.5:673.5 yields -0.4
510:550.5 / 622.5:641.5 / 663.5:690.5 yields 3.6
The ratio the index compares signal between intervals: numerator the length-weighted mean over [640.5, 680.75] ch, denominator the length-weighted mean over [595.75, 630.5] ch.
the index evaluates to 1.2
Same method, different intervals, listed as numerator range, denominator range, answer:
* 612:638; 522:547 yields 0.74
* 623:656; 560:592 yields 0.85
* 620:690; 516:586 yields 0.90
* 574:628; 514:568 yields 0.88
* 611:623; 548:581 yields 0.70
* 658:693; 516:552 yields 0.97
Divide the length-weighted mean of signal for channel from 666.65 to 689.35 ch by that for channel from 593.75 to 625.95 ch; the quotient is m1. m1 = 1.19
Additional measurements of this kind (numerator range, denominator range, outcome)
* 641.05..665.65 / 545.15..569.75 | 0.95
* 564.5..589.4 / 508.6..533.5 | 1.01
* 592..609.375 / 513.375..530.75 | 0.94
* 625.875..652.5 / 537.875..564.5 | 0.87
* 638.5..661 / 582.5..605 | 0.96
